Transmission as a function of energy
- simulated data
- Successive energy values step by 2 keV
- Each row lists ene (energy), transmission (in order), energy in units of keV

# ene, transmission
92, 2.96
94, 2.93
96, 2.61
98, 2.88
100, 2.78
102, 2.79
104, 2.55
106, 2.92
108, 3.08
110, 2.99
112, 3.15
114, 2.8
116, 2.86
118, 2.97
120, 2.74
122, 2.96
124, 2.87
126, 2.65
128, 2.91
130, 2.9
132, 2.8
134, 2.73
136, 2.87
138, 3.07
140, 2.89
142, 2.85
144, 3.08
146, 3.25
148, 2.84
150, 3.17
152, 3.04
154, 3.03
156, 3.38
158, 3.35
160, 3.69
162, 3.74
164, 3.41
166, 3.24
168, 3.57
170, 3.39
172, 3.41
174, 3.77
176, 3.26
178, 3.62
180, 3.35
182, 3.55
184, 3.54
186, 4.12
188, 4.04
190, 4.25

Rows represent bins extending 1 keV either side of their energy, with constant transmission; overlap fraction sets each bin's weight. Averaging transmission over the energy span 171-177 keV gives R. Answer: 3.48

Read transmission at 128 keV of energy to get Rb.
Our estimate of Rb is 2.91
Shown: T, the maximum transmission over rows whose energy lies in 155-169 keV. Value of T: 3.74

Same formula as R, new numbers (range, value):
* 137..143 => 2.94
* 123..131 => 2.83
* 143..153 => 3.08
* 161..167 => 3.46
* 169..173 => 3.4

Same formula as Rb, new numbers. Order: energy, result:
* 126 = 2.65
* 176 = 3.26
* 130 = 2.9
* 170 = 3.39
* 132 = 2.8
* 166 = 3.24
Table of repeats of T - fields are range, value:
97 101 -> 2.88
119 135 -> 2.96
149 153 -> 3.17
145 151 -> 3.25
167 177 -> 3.77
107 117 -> 3.15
